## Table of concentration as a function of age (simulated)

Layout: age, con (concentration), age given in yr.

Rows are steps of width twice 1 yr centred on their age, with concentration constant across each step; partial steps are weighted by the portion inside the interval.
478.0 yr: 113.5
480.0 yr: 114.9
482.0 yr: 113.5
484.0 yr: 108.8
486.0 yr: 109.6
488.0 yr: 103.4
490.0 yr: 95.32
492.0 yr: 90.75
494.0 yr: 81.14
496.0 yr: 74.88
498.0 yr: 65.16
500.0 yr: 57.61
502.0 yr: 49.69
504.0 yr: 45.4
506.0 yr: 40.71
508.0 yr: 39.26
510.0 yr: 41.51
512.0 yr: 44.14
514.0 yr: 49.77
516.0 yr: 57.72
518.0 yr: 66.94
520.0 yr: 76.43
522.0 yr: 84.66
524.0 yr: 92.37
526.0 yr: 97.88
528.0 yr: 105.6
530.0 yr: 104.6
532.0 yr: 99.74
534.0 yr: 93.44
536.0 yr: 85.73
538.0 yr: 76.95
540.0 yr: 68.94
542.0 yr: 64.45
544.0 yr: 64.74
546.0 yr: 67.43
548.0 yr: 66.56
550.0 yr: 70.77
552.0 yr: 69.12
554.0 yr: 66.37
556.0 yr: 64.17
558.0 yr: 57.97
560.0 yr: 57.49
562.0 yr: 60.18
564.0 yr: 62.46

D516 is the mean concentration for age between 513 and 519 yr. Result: 58.1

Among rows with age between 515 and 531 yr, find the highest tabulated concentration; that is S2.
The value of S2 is 105.6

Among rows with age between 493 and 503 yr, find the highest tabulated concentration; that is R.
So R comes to 81.14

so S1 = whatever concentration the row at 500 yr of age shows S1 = 57.61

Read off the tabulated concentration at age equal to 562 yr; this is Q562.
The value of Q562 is 60.18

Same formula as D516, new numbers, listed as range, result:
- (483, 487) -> 109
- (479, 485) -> 112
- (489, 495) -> 89.1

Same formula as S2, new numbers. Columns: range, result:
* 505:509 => 40.71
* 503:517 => 57.72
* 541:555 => 70.77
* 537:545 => 76.95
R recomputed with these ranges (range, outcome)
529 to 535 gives 104.6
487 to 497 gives 103.4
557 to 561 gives 57.97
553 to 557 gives 66.37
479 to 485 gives 114.9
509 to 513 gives 44.14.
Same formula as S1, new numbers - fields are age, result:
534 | 93.44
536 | 85.73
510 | 41.51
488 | 103.4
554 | 66.37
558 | 57.97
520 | 76.43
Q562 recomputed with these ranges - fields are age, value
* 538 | 76.95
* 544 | 64.74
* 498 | 65.16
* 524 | 92.37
